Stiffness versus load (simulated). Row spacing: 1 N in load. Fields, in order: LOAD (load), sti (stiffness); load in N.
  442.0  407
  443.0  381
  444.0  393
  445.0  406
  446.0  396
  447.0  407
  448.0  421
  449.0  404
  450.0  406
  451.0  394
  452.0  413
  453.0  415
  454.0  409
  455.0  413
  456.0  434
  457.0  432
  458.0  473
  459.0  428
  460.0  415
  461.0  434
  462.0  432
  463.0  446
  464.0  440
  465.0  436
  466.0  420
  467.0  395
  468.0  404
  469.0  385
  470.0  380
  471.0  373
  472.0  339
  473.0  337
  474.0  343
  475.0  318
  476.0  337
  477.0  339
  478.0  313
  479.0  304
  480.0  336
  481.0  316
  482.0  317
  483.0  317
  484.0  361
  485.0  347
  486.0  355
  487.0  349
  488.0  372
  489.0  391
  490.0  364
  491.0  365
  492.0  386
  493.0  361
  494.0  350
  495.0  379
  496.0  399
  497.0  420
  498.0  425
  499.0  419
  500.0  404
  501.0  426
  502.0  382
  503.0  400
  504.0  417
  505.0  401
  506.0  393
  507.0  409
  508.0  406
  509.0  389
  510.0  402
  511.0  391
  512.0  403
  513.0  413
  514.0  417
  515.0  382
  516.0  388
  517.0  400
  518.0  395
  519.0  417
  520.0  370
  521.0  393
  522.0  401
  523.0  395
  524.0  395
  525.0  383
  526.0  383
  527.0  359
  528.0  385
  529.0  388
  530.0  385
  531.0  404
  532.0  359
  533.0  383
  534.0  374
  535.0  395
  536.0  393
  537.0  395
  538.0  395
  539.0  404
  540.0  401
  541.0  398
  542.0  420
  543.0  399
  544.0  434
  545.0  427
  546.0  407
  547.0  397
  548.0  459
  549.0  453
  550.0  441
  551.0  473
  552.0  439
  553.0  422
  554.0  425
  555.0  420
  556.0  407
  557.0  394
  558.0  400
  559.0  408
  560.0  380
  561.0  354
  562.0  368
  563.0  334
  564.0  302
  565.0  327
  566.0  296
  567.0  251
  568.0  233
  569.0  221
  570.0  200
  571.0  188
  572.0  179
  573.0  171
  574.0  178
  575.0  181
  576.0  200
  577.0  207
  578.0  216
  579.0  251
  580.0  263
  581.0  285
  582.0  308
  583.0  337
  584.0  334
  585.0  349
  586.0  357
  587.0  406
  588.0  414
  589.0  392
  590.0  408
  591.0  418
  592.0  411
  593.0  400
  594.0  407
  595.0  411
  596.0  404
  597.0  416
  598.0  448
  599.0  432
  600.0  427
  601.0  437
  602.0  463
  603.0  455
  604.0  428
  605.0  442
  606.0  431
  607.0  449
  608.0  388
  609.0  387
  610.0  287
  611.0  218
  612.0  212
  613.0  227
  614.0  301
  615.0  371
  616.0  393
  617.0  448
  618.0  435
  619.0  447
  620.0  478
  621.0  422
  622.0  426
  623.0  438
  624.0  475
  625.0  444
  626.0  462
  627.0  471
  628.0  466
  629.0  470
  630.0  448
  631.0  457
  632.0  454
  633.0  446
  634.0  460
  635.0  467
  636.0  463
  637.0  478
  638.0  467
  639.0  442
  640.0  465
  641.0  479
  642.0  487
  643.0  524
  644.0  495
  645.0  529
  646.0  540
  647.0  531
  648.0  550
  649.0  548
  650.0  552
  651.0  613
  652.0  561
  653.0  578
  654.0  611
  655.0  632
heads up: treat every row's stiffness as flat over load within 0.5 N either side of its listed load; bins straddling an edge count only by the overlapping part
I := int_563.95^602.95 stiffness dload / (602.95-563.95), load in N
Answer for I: 323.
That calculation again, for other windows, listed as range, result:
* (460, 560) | 391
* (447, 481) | 392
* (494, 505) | 404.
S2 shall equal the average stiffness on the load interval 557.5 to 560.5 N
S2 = 396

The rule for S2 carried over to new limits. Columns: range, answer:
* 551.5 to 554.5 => 429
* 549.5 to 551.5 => 457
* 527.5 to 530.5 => 386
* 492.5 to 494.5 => 356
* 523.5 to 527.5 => 380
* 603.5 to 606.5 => 434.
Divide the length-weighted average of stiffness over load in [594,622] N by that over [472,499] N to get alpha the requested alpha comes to 1.1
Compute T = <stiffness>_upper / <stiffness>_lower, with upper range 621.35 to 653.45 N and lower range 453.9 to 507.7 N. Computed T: 1.28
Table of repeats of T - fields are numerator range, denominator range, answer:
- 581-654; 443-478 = 1.09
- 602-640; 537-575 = 1.18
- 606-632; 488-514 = 1.02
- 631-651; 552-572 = 1.49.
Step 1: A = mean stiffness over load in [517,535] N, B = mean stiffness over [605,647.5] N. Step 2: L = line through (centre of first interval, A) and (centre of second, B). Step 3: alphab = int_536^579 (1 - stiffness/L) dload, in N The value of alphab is 6.2 N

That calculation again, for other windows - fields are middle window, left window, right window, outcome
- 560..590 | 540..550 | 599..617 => 8.7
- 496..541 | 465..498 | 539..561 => -0.6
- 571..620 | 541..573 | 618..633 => 7.6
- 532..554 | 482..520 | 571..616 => -2.8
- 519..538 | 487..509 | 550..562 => 0.7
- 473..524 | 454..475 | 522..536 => 2.2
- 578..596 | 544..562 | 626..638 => 3.2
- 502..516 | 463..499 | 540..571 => -1.2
